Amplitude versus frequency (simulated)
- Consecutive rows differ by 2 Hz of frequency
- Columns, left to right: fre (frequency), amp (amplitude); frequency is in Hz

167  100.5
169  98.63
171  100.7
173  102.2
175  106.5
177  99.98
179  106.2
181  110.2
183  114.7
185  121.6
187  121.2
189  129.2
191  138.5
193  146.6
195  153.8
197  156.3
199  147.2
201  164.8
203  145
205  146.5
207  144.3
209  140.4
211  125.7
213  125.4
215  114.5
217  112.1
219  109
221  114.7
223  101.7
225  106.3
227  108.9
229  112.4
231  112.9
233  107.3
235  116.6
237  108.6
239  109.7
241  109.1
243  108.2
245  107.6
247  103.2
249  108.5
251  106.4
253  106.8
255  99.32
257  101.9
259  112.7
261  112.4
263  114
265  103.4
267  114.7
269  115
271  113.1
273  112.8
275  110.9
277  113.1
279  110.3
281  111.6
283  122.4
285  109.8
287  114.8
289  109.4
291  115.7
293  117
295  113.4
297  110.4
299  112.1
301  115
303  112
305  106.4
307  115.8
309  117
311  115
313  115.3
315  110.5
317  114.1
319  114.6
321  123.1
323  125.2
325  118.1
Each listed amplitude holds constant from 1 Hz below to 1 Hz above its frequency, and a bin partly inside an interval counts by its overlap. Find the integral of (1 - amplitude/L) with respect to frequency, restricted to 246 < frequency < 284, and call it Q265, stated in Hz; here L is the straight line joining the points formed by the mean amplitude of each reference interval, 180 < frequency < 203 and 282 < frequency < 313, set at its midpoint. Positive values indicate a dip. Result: 3.4 Hz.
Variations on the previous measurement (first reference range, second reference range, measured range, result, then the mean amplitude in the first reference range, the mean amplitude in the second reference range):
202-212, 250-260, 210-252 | 4.0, 140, 105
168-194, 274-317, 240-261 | 1.3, 115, 113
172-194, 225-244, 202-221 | -2.5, 118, 110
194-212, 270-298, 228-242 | 2.4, 147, 113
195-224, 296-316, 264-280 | 1.1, 133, 113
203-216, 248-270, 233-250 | 1.3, 134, 109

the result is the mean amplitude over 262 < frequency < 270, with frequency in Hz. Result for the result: 112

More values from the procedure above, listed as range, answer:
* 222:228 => 106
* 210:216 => 122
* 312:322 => 116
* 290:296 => 115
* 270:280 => 112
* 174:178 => 103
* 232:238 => 111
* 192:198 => 152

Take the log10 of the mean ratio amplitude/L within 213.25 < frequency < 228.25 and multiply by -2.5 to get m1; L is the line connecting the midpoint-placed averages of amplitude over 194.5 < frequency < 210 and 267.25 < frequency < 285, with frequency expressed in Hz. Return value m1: 0.26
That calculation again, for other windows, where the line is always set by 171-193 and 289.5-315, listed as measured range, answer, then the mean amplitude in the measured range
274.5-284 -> 0.00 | 114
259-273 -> 0.02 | 112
